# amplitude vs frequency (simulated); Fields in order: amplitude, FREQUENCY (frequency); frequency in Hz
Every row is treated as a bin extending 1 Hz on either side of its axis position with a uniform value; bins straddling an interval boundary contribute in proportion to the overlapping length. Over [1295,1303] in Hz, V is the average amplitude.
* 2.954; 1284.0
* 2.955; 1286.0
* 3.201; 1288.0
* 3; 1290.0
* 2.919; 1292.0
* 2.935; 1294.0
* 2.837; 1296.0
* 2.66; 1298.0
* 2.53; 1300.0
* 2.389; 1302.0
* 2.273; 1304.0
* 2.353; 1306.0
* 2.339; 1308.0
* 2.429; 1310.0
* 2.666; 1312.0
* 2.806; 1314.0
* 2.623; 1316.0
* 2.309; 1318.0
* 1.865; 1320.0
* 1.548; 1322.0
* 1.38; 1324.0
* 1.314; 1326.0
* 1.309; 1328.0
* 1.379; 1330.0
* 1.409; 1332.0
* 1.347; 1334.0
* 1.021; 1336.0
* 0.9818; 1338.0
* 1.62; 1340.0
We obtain 2.6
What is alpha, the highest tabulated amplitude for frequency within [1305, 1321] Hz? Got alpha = 2.806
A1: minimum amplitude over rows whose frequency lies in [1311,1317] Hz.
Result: 2.623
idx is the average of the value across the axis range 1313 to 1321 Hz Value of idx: 2.4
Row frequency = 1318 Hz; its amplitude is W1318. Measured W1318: 2.309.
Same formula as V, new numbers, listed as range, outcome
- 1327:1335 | 1.36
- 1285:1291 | 3.05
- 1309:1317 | 2.63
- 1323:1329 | 1.33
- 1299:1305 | 2.4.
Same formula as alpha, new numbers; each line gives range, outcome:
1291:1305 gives 2.935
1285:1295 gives 3.201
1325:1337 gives 1.409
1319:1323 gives 1.865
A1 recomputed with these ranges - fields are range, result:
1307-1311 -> 2.339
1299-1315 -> 2.273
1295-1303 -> 2.389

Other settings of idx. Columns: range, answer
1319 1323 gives 1.71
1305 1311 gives 2.37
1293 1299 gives 2.81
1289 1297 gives 2.92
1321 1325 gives 1.46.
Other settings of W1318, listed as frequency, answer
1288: 3.201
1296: 2.837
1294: 2.935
